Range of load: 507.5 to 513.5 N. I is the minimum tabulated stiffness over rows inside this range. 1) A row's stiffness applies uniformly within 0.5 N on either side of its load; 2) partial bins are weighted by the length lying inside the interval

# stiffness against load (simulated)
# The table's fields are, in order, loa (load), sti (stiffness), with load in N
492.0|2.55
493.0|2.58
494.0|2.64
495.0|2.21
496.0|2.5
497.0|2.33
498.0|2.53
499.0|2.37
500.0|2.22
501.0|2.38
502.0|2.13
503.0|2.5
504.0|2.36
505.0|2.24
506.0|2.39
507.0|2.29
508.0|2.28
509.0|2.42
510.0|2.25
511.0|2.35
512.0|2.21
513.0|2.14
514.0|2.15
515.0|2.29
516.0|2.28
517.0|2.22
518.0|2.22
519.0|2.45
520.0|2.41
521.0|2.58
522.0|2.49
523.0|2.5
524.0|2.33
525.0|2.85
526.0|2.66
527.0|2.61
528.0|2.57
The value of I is 2.14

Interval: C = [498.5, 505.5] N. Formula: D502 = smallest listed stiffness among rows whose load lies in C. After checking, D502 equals 2.13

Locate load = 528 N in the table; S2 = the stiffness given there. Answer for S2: 2.57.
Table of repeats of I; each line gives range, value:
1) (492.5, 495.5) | 2.21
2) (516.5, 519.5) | 2.22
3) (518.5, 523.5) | 2.41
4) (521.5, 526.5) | 2.33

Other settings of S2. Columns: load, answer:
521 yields 2.58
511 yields 2.35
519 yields 2.45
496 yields 2.5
